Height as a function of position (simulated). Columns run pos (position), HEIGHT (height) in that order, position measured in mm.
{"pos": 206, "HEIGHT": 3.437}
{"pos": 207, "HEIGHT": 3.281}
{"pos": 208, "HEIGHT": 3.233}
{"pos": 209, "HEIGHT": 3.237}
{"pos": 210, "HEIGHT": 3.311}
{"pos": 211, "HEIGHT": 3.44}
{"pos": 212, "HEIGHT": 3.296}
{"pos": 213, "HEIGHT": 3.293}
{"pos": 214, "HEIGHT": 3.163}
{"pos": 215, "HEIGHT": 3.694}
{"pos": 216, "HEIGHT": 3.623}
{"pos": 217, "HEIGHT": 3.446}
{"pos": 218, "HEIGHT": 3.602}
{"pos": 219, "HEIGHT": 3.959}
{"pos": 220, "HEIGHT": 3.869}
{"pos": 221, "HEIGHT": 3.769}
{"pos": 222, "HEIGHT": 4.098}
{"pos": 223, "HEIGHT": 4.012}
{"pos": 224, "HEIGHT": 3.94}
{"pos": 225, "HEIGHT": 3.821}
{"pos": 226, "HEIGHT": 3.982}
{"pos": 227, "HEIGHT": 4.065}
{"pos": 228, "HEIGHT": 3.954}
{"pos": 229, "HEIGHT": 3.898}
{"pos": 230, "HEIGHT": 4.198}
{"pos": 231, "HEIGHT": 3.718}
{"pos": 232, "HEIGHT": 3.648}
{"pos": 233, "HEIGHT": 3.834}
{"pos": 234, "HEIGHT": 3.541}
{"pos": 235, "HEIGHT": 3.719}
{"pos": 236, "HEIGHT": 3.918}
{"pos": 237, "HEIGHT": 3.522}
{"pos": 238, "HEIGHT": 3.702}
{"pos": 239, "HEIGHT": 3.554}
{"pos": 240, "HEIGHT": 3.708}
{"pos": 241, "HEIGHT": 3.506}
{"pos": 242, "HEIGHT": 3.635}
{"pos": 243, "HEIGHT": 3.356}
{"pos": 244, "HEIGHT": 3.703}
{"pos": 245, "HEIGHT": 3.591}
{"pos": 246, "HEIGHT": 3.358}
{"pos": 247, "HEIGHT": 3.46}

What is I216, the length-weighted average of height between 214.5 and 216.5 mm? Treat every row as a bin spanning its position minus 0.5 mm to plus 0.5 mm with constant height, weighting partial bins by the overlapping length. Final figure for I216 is 3.66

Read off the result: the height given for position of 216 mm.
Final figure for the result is 3.623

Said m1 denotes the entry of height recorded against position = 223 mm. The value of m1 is 4.012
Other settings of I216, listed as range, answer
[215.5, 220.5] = 3.7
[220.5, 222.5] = 3.93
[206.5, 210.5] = 3.27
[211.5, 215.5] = 3.36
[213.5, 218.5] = 3.51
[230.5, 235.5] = 3.69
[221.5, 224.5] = 4.02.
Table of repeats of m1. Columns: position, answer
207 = 3.281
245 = 3.591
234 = 3.541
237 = 3.522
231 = 3.718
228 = 3.954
